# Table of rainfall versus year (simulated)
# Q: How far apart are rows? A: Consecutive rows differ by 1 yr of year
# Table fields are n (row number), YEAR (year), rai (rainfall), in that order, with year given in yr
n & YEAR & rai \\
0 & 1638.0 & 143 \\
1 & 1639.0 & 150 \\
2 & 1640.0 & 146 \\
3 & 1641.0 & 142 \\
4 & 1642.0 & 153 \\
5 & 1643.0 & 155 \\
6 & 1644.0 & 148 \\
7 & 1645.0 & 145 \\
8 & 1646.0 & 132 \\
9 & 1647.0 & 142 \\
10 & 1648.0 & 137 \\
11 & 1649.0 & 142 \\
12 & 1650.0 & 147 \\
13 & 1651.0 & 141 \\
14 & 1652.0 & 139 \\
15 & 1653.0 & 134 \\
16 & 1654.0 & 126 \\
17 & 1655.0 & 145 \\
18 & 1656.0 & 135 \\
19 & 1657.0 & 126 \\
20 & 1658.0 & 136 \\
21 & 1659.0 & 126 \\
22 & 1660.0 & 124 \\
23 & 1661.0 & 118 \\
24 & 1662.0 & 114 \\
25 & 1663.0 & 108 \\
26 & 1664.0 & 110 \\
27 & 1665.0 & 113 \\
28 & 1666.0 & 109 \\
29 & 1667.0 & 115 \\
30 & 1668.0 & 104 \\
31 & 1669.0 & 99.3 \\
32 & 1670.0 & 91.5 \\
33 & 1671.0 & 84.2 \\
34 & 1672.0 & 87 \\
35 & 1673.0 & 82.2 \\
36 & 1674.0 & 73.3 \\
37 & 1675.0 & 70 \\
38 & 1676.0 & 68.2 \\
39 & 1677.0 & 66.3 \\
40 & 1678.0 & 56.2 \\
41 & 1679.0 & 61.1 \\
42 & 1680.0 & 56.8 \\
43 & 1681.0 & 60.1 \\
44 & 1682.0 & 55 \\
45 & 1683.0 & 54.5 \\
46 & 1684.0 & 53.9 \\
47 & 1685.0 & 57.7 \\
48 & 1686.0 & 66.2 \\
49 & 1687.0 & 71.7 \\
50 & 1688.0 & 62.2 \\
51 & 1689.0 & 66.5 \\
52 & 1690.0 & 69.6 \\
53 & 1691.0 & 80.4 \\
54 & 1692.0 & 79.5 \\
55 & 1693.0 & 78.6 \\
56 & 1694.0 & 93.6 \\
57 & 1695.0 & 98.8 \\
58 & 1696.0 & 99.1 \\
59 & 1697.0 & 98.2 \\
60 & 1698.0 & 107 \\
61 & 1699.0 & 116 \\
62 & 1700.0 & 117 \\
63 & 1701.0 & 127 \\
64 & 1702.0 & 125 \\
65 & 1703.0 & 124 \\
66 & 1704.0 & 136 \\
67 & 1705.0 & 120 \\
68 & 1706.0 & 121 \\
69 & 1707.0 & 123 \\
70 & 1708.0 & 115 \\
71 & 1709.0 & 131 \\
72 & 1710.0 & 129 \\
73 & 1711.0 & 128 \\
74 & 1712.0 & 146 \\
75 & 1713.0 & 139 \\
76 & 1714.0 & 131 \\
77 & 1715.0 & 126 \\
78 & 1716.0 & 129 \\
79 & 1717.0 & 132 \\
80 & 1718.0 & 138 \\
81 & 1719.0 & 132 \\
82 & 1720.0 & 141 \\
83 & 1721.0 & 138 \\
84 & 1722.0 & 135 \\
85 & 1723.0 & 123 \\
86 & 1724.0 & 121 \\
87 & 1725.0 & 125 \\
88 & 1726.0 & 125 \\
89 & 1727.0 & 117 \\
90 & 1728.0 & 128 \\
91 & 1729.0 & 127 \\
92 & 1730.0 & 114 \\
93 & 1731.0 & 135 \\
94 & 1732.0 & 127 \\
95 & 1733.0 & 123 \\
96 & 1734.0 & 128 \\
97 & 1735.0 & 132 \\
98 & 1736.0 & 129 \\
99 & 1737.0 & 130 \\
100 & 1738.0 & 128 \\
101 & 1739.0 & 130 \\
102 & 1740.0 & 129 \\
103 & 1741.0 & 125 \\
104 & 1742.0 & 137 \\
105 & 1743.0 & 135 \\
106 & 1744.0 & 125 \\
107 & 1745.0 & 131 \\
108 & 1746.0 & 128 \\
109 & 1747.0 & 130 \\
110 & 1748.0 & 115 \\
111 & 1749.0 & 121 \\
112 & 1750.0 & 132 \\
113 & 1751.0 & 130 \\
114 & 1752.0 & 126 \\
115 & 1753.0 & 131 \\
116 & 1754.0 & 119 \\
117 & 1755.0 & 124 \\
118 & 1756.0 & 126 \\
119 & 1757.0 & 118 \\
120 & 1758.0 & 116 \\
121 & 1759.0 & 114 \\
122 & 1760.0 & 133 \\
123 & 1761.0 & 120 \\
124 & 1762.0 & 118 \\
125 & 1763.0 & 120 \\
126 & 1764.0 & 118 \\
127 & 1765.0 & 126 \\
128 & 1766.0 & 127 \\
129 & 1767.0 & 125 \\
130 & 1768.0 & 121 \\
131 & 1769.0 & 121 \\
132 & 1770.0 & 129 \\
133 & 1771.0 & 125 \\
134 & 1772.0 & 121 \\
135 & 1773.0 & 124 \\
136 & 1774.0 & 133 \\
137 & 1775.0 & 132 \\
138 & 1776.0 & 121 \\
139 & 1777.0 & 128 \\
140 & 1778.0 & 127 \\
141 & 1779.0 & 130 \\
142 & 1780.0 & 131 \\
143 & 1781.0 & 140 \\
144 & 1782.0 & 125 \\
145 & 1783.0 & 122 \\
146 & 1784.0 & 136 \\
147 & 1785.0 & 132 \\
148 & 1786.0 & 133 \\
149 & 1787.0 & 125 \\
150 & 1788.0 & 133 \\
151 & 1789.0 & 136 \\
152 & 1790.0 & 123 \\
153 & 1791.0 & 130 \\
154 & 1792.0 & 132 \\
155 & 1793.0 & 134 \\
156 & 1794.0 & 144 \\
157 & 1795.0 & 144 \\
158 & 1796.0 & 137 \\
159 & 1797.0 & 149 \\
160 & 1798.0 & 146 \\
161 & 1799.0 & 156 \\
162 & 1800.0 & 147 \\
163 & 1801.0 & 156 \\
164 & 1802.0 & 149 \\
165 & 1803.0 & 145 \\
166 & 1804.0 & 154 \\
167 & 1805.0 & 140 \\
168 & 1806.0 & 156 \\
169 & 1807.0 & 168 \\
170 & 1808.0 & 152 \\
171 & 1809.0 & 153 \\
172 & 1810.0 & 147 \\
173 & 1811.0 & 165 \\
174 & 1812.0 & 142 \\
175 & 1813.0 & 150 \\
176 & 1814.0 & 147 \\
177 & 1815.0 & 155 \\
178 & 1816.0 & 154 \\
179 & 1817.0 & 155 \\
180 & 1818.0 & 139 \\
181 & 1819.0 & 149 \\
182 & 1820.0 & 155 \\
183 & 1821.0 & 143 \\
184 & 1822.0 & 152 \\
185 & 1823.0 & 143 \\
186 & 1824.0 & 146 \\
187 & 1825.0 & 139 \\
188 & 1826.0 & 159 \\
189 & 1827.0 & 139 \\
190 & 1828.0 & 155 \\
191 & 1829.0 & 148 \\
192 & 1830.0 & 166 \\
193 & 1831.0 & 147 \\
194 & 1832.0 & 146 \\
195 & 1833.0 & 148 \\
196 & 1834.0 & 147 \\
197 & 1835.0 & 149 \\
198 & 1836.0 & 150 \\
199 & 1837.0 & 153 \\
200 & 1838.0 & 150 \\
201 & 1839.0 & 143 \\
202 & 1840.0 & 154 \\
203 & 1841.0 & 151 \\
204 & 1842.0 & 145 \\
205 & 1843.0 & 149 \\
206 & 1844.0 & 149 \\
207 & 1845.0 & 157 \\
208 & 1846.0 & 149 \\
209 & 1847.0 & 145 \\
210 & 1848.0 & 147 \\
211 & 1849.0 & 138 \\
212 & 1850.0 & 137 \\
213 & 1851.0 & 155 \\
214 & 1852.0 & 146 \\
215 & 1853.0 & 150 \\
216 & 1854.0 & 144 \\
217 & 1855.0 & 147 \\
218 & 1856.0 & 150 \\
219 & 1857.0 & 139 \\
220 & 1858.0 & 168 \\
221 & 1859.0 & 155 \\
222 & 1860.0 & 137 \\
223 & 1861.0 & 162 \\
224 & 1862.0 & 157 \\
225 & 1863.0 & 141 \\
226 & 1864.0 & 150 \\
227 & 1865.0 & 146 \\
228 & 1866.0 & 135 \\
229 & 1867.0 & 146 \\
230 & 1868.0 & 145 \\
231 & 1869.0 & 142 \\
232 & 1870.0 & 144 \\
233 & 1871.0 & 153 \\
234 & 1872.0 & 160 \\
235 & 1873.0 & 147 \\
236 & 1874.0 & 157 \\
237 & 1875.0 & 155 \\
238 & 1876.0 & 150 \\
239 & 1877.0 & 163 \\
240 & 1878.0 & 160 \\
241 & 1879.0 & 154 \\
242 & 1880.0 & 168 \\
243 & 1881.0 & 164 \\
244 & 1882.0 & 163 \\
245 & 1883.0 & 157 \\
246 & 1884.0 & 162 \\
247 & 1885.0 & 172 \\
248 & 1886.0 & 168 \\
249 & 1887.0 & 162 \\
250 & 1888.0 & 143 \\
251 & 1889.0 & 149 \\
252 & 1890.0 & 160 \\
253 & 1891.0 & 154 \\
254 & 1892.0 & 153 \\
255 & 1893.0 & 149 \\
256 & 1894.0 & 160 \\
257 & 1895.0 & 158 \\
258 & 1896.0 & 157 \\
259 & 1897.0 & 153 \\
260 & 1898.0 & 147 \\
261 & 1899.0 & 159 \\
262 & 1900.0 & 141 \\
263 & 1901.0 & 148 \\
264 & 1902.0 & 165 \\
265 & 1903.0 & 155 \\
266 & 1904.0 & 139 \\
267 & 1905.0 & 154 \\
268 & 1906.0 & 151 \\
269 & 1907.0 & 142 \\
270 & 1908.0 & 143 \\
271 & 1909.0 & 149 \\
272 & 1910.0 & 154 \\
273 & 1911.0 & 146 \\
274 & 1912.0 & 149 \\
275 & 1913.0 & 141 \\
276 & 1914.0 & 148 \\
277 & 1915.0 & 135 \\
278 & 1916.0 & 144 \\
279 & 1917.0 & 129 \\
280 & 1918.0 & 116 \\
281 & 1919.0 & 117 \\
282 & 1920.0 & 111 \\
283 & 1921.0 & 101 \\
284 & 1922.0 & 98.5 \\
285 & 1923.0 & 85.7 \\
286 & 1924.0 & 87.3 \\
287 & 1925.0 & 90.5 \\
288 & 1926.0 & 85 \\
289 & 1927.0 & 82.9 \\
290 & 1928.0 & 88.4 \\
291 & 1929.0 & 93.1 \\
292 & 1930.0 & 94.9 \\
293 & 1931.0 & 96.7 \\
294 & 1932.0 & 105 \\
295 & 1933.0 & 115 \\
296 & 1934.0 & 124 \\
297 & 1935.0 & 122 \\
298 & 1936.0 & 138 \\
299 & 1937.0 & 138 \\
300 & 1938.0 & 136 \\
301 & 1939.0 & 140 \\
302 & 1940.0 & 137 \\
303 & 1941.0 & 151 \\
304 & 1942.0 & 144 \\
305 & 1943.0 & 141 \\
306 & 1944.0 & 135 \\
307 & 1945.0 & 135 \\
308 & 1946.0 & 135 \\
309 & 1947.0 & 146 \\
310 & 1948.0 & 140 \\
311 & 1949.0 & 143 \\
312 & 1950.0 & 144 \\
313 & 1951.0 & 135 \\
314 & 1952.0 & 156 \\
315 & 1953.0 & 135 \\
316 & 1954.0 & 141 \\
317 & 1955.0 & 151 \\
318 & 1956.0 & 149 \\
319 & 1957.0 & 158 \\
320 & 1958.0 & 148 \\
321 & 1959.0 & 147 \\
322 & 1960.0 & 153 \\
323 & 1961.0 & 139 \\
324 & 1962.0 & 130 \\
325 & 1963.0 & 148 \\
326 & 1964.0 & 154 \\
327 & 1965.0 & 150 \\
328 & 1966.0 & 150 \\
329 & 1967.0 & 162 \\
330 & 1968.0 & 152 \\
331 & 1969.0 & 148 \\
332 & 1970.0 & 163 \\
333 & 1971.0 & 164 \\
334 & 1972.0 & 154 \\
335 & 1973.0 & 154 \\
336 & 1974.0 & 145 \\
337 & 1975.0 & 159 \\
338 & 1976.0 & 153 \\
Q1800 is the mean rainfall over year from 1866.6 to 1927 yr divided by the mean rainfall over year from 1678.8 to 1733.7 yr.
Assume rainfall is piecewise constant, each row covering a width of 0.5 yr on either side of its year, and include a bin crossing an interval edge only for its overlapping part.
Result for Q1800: 1.33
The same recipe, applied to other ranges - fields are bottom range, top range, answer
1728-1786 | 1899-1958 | 1.04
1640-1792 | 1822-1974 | 1.22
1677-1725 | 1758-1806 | 1.28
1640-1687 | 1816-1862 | 1.39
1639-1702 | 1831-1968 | 1.37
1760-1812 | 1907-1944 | 0.90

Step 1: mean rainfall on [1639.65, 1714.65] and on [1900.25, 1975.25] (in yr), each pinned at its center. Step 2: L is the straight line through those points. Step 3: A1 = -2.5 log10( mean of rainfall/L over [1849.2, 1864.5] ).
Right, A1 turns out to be -0.18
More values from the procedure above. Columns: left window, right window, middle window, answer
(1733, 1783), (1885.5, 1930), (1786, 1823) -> -0.13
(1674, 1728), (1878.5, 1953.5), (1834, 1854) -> -0.18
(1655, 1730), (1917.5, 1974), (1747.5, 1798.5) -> -0.13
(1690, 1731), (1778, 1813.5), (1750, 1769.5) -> 0.08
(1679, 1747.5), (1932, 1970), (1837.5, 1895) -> -0.15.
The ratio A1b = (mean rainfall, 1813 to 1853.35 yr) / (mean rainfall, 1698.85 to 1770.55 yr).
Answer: 1.2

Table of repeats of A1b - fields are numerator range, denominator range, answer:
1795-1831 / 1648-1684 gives 1.47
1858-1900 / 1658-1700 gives 1.78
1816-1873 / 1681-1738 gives 1.33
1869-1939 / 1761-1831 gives 0.99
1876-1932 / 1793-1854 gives 0.93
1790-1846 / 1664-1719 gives 1.52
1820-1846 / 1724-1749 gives 1.18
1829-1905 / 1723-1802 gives 1.18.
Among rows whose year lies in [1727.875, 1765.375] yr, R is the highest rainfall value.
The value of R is 137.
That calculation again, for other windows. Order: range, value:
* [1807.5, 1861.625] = 168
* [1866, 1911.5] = 172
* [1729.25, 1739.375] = 135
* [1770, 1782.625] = 140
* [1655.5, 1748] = 146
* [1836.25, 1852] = 157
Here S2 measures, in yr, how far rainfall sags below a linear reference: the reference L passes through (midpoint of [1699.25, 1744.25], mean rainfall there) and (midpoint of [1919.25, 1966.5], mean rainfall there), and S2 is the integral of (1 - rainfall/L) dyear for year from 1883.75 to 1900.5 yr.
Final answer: -3.6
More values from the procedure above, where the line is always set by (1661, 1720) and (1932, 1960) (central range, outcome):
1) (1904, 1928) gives 1.9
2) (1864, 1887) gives -4.8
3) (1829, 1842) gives -3.0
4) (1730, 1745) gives -3.2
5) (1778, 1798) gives -3.3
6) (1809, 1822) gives -3.4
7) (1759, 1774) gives -1.7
